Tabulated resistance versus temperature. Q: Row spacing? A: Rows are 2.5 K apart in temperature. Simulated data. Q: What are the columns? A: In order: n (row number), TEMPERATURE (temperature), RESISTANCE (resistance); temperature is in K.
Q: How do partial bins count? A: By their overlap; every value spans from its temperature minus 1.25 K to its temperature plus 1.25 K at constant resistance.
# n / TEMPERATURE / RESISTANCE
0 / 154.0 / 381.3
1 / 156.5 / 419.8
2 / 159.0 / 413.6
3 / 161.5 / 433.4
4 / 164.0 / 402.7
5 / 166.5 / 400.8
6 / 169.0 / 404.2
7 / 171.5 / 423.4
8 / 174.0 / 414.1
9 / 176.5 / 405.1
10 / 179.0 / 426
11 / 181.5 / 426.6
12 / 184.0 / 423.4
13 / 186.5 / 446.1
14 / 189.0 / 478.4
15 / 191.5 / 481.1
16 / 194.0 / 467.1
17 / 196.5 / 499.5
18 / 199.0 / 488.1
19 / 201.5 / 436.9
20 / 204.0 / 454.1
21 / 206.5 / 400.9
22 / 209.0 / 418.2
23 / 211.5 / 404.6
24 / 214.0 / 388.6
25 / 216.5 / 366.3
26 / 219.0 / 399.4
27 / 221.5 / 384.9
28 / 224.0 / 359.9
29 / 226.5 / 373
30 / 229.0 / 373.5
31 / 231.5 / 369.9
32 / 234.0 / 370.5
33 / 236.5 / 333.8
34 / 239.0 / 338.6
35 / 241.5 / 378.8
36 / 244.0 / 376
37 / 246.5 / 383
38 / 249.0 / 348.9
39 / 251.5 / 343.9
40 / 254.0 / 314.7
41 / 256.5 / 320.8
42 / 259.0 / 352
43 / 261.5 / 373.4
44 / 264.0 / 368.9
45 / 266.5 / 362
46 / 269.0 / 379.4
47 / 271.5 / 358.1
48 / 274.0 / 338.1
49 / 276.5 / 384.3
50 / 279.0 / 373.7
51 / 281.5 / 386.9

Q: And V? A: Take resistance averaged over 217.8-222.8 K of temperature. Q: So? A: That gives 392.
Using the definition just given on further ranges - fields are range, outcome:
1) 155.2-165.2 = 417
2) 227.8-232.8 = 372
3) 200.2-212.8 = 423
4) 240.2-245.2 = 377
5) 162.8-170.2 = 403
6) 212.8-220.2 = 385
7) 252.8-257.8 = 318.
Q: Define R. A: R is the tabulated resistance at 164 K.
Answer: 402.7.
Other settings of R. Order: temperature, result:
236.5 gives 333.8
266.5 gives 362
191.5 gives 481.1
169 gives 404.2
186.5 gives 446.1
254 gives 314.7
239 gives 338.6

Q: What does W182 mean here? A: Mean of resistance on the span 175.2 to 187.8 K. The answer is 426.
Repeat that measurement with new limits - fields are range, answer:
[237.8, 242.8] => 359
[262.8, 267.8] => 366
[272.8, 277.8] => 362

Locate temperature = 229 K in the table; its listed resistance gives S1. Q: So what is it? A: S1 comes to 373.5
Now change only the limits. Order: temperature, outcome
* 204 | 454.1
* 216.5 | 366.3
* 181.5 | 426.6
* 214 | 388.6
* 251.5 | 343.9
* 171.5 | 423.4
